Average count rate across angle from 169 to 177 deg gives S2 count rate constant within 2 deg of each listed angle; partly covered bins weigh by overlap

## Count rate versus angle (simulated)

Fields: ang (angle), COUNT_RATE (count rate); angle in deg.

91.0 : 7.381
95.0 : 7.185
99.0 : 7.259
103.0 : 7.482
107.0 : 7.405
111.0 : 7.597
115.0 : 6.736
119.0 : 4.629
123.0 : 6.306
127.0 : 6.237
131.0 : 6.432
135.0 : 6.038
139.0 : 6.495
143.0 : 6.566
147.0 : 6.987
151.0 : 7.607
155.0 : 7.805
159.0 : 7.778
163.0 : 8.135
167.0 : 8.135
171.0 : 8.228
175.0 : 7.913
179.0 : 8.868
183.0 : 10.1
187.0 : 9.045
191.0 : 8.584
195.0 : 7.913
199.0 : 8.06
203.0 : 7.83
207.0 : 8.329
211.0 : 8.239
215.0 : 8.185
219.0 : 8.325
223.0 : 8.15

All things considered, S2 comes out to 8.07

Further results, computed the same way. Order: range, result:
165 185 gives 8.65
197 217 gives 8.13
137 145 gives 6.53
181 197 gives 8.91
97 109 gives 7.38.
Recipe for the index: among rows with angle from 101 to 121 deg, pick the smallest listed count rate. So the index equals 4.629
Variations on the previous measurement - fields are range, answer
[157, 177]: 7.778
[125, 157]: 6.038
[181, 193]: 8.584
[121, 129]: 6.237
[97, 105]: 7.259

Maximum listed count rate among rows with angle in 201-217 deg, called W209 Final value 8.329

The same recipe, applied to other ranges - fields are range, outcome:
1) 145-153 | 7.607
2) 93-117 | 7.597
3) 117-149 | 6.987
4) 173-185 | 10.1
